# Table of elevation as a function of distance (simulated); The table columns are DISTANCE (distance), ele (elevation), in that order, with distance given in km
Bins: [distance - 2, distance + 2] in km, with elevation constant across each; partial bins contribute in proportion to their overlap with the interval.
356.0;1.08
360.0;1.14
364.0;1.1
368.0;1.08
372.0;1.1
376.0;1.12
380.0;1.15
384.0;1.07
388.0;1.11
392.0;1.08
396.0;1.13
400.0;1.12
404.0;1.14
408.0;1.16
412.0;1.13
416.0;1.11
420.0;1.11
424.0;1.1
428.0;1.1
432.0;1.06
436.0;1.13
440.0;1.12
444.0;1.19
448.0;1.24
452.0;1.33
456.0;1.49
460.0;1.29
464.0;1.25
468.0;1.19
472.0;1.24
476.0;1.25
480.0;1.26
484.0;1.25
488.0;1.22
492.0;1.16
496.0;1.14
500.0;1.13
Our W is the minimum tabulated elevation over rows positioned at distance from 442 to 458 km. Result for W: 1.19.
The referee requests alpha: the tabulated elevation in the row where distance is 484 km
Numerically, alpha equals 1.25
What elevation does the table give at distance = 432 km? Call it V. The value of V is 1.06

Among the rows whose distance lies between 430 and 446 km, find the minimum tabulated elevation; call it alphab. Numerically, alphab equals 1.06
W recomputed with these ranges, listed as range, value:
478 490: 1.22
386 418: 1.08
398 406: 1.12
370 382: 1.1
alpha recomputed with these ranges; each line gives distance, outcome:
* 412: 1.13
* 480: 1.26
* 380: 1.15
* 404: 1.14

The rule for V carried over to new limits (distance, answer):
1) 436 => 1.13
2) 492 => 1.16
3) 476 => 1.25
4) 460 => 1.29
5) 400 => 1.12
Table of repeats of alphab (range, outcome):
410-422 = 1.11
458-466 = 1.25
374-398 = 1.07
